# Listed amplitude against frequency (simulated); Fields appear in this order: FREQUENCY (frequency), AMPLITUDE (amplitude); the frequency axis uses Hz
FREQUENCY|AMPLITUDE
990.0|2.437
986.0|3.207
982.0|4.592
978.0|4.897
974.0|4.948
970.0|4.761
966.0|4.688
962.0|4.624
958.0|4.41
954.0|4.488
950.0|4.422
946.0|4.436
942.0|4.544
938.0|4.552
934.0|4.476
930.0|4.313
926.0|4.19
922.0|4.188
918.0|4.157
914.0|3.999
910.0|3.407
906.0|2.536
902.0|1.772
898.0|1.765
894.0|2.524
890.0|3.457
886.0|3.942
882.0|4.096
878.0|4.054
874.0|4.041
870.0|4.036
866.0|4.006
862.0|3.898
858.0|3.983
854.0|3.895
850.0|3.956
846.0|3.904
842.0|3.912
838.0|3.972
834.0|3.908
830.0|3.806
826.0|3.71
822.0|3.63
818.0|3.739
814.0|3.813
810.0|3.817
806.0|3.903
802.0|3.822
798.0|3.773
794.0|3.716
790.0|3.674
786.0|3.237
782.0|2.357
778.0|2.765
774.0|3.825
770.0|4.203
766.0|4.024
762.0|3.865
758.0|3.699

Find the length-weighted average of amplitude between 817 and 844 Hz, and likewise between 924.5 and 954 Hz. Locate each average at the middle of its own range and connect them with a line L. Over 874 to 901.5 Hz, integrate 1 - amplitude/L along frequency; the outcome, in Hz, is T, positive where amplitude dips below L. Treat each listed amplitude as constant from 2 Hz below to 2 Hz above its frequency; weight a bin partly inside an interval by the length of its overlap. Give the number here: 5.7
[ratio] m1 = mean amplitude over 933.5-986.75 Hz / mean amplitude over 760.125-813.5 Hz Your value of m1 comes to 1.25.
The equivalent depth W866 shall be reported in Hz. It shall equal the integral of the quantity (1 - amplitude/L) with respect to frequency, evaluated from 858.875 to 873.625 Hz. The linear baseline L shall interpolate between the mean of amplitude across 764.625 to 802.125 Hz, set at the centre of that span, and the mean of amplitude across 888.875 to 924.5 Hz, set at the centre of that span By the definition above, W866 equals -3.4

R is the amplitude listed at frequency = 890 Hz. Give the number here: 3.457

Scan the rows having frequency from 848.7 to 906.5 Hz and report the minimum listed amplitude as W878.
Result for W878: 1.765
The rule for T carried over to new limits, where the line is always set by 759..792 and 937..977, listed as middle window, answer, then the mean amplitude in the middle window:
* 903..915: 3.29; 3.13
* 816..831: 0.30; 3.72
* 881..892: 0.95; 3.81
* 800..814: -0.58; 3.84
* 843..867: 0.26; 3.94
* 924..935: 0.29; 4.31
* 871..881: 0.14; 4.05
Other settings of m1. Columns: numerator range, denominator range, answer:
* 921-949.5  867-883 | 1.08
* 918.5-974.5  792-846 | 1.18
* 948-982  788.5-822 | 1.23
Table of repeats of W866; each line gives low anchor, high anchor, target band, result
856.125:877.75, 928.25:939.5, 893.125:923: 8.8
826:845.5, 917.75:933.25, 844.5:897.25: 3.1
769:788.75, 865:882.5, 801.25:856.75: -2.7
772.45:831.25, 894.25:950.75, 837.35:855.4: -1.5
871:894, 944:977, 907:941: 0.9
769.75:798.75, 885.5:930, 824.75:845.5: -3.3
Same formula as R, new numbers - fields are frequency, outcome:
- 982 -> 4.592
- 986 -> 3.207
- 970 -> 4.761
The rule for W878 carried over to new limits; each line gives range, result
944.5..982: 4.41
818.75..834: 3.63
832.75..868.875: 3.895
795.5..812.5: 3.773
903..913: 2.536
